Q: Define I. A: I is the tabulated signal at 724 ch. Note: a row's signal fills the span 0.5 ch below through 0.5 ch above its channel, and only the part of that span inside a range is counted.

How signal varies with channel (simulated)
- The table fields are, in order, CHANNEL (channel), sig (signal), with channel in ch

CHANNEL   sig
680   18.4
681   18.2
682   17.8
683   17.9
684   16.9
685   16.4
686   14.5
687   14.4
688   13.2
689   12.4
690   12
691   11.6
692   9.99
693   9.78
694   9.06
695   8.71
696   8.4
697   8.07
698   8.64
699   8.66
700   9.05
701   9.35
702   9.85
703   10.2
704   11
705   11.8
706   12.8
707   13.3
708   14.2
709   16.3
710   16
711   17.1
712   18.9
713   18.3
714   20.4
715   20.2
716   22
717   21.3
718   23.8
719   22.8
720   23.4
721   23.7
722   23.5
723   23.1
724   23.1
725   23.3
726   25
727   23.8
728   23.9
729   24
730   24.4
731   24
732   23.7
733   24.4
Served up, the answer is 23.1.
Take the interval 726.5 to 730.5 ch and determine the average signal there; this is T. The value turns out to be 24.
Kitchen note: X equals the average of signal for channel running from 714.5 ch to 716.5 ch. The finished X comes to 21.1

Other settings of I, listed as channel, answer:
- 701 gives 9.35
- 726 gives 25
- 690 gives 12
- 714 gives 20.4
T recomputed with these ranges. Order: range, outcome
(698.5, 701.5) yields 9.02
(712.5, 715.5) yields 19.6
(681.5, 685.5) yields 17.2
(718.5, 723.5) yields 23.3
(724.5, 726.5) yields 24.1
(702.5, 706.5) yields 11.4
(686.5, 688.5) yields 13.8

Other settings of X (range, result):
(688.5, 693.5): 11.2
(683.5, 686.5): 15.9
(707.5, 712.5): 16.5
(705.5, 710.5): 14.5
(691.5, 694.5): 9.61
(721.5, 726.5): 23.6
